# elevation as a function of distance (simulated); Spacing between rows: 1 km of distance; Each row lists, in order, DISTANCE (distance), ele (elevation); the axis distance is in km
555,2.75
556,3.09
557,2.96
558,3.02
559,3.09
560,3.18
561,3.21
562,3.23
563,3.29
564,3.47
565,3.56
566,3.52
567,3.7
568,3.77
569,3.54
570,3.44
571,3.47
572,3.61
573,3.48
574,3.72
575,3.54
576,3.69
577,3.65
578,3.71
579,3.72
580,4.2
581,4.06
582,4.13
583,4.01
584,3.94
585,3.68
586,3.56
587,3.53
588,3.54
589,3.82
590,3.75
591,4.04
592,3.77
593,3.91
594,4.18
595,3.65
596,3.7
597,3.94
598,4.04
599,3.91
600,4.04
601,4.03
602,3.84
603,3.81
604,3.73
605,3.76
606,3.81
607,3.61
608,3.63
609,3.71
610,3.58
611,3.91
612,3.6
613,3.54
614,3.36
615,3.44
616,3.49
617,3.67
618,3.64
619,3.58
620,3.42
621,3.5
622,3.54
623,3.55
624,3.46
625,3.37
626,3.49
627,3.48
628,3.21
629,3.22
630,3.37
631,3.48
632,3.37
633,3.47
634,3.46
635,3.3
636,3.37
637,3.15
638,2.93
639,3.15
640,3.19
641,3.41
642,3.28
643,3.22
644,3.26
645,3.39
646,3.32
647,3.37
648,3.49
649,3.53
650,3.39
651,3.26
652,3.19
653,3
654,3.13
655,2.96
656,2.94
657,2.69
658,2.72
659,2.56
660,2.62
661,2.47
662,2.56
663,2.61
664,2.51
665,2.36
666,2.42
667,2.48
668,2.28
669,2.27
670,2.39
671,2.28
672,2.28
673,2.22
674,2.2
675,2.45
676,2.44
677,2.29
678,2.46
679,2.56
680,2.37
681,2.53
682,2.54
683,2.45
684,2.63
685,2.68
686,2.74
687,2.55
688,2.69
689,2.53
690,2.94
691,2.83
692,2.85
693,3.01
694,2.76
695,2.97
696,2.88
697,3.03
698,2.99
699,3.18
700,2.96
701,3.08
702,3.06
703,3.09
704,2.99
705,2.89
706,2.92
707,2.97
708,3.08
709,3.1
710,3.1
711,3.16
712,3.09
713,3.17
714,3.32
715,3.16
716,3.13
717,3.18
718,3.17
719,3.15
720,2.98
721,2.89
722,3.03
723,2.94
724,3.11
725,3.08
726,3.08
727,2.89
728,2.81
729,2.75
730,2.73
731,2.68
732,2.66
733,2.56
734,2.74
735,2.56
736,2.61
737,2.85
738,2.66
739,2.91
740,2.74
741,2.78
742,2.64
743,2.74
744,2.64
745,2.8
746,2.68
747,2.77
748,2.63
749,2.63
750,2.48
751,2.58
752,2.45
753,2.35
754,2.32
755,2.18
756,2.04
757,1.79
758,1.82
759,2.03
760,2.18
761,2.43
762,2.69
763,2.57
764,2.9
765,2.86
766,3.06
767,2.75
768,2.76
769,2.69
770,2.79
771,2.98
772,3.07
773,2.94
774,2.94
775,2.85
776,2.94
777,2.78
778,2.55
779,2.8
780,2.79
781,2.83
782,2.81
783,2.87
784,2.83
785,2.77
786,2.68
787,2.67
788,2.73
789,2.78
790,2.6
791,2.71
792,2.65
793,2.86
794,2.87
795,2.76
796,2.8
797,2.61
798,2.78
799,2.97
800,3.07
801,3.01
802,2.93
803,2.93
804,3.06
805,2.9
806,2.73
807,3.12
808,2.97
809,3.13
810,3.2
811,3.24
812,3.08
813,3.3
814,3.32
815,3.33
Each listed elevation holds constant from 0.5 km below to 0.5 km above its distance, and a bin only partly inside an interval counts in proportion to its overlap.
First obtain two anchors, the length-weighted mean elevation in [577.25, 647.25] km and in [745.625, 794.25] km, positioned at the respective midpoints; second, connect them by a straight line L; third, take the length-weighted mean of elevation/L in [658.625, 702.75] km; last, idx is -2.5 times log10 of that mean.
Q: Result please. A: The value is 0.21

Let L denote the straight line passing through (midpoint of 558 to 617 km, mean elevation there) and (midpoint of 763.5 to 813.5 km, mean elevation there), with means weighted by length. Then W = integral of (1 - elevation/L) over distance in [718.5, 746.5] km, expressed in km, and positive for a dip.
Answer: 2.6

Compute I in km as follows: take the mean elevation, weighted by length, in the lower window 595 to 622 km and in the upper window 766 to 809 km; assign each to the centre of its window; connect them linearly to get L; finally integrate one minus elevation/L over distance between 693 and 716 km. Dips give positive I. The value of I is 1.4 km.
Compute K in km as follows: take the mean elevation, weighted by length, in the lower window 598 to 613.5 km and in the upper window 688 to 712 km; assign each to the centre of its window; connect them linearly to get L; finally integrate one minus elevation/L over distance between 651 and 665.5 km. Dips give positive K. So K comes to 2.5 km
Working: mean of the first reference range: 3.78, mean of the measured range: 2.76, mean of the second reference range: 2.97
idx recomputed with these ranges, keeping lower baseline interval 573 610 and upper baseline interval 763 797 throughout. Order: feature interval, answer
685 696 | 0.18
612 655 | 0.07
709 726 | 0.01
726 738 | 0.12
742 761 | 0.23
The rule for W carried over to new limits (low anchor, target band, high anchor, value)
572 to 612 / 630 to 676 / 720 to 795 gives 6.54 km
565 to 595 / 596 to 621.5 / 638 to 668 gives -1.95 km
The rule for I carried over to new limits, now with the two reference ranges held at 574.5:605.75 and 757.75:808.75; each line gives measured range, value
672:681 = 2.6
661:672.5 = 3.4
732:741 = 1.0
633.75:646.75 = 1.1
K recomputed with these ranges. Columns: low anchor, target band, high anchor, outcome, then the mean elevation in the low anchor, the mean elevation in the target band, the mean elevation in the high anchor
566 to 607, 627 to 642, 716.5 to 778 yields 0.7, 3.78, 3.3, 2.71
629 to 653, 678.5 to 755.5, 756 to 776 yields 1.9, 3.31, 2.82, 2.63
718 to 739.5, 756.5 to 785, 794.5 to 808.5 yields 1.9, 2.85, 2.69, 2.9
